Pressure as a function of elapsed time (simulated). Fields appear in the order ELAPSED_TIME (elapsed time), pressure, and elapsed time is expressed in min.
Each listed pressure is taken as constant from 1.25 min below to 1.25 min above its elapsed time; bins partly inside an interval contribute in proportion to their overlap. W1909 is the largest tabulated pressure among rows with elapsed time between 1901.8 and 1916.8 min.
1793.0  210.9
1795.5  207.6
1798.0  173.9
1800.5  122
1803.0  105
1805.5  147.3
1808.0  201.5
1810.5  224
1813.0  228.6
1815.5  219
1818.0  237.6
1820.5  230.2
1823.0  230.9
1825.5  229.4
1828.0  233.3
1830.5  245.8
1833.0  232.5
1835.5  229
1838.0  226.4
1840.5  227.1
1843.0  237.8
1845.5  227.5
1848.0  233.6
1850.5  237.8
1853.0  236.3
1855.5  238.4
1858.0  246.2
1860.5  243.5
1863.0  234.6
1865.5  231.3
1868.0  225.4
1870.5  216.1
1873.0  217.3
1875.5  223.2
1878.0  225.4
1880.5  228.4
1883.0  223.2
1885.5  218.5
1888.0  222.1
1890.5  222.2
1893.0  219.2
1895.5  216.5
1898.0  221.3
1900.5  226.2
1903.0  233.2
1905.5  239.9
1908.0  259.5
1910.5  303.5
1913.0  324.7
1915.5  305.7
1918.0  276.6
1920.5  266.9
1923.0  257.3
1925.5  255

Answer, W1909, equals 324.7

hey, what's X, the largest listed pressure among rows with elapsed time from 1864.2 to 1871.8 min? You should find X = 231.3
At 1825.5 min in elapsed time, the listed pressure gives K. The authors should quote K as 229.4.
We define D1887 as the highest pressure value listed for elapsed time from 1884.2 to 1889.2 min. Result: 222.1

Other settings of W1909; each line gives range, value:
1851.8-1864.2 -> 246.2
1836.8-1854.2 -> 237.8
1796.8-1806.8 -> 173.9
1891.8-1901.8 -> 226.2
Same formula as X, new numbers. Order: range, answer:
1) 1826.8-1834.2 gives 245.8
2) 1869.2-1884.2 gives 228.4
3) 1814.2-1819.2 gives 237.6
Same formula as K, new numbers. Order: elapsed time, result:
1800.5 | 122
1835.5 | 229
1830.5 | 245.8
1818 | 237.6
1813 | 228.6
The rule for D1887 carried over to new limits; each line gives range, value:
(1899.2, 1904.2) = 233.2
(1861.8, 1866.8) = 234.6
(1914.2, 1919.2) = 305.7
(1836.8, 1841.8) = 227.1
